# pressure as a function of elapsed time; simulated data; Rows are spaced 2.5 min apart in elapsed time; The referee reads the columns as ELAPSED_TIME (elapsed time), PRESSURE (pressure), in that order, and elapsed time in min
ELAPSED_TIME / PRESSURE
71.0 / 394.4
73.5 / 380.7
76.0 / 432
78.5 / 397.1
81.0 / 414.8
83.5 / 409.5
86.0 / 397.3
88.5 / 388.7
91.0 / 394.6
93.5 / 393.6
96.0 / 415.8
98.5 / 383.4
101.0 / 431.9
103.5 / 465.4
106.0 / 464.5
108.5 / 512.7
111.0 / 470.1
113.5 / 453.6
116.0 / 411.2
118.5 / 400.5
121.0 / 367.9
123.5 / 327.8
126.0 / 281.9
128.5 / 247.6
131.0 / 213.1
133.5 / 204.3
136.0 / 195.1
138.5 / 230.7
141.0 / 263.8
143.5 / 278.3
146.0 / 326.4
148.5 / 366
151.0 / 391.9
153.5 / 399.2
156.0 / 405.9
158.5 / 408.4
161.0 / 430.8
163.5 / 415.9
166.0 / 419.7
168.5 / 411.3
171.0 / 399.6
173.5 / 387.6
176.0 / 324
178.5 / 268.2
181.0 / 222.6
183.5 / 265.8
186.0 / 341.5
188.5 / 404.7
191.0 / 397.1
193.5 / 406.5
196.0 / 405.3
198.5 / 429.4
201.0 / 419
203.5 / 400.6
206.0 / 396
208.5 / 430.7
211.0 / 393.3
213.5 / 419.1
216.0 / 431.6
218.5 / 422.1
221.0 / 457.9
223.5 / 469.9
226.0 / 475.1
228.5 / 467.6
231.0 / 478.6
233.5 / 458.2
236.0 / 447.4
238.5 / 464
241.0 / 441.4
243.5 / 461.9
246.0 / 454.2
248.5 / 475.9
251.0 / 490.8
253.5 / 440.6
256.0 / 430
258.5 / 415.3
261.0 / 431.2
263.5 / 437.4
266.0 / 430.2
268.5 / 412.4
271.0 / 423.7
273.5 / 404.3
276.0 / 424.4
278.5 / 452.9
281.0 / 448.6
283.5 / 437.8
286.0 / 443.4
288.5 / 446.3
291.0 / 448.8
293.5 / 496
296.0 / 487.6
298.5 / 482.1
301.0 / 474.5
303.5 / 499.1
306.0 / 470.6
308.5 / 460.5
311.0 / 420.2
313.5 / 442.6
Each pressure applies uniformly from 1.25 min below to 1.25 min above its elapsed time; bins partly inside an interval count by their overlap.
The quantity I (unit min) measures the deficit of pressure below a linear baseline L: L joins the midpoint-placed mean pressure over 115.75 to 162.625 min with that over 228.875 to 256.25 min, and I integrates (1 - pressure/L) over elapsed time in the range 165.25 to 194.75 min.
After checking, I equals 1.8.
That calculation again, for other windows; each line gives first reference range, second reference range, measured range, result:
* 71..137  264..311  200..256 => -2.2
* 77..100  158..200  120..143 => 7.6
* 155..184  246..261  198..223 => -0.9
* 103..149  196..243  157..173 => -1.4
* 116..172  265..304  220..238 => -2.7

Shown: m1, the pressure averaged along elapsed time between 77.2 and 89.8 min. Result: 402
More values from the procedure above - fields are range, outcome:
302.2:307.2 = 485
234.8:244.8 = 454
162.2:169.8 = 416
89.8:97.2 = 401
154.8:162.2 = 415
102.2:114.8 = 473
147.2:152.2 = 378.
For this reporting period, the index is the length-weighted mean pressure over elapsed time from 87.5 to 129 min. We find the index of 403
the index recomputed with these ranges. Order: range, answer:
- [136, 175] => 363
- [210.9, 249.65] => 453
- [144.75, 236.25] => 399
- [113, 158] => 320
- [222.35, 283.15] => 447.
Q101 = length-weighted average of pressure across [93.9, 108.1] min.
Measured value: 435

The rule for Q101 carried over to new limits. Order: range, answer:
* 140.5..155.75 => 346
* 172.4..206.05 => 361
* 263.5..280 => 426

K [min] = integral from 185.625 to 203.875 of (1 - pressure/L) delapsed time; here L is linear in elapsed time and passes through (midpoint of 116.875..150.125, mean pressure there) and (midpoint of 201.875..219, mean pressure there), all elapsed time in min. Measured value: -0.74 min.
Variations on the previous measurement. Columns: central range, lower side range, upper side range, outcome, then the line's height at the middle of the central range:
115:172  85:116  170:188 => 4.1 min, 369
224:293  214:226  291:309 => 2.3 min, 463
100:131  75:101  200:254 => 1.2 min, 412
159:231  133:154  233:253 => -3.5 min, 381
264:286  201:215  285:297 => 1.1 min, 454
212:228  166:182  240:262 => -1.5 min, 407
